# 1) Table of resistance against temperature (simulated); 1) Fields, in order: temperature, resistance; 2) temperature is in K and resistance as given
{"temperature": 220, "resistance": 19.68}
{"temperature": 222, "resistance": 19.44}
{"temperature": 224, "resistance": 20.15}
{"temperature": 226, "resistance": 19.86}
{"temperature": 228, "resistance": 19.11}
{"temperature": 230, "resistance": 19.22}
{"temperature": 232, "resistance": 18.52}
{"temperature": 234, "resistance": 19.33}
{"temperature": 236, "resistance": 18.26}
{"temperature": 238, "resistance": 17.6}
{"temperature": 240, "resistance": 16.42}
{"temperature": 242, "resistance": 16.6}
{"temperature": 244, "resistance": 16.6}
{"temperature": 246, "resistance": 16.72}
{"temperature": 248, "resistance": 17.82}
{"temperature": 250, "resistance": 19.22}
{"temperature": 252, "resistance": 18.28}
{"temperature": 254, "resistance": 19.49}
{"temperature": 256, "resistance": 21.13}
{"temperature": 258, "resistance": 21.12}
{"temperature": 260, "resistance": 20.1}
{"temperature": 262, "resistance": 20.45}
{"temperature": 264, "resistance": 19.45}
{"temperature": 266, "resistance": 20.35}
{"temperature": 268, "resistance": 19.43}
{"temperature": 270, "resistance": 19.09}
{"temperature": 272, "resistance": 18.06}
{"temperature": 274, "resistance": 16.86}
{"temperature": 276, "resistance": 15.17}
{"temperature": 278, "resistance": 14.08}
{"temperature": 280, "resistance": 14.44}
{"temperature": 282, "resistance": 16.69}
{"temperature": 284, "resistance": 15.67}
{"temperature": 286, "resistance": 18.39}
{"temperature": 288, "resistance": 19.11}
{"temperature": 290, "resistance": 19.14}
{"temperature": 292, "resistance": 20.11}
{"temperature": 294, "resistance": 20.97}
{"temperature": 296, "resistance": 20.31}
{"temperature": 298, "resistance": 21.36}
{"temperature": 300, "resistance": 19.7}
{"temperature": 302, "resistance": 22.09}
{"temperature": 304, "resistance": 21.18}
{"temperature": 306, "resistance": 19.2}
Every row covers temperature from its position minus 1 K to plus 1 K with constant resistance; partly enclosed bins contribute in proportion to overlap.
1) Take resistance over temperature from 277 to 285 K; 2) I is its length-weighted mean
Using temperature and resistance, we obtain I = 15.2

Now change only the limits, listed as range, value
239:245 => 16.5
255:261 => 20.8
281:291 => 17.8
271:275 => 17.5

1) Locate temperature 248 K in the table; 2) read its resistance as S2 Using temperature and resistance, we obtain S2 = 17.82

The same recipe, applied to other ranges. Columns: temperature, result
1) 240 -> 16.42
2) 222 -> 19.44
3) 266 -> 20.35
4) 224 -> 20.15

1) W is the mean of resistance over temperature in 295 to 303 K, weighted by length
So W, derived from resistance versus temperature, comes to 20.9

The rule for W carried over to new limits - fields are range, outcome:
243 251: 17.6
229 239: 18.6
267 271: 19.3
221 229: 19.6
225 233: 19.2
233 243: 17.6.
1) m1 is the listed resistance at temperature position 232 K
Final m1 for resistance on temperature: 18.52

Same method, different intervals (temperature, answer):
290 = 19.14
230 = 19.22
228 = 19.11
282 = 16.69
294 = 20.97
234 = 19.33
